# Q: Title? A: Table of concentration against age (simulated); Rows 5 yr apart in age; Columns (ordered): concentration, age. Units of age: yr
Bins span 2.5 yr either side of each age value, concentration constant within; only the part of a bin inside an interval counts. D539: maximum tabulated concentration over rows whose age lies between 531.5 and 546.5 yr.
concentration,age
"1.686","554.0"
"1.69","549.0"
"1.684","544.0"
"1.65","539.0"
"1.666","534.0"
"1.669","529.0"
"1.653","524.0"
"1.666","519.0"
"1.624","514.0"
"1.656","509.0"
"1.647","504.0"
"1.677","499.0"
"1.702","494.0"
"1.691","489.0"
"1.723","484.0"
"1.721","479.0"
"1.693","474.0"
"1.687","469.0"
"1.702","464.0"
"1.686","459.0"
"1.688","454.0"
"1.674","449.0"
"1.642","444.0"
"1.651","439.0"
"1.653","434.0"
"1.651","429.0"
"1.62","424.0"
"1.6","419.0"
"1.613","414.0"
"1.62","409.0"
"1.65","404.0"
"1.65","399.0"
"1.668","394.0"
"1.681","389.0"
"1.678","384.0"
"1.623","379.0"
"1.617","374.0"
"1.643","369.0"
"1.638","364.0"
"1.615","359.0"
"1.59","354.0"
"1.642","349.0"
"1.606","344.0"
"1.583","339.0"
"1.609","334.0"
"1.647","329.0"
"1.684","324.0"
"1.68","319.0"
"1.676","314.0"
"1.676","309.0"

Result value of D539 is 1.684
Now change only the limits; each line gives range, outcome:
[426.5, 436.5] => 1.653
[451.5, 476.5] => 1.702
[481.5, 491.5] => 1.723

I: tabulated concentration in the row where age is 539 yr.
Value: 1.65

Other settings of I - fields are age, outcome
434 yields 1.653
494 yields 1.702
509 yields 1.656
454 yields 1.688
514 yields 1.624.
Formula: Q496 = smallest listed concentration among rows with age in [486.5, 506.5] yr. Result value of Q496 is 1.647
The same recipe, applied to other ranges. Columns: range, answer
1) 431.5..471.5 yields 1.642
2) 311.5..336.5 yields 1.609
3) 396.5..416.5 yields 1.613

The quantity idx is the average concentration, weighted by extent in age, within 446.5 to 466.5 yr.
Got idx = 1.69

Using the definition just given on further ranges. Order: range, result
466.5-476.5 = 1.69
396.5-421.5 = 1.63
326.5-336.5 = 1.63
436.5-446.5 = 1.65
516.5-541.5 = 1.66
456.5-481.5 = 1.7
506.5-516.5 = 1.64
